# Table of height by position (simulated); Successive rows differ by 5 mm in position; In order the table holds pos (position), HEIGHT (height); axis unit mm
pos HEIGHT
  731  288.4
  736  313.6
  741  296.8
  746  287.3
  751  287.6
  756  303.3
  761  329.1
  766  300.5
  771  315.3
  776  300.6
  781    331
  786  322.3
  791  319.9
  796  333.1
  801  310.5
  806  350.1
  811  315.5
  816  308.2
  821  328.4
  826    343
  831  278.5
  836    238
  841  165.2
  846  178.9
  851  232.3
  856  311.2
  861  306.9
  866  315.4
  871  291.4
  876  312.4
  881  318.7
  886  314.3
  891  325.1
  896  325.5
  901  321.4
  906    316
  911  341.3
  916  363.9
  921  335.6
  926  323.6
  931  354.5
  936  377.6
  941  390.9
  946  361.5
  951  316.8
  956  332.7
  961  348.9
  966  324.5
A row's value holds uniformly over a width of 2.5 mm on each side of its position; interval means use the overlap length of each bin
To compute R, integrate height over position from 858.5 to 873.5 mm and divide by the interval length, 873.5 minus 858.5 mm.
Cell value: 305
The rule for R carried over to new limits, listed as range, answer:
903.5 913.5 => 329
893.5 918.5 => 334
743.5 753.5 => 287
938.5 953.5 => 356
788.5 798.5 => 326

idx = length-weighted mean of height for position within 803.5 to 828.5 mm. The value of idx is 329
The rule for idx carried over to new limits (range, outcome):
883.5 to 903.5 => 322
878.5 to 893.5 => 319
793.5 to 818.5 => 323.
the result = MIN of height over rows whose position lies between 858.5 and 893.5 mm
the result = 291.4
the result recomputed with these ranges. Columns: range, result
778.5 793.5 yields 319.9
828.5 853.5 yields 165.2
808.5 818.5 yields 308.2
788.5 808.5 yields 310.5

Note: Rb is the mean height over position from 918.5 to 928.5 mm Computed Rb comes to 330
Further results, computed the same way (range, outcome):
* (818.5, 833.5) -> 317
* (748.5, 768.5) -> 305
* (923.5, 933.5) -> 339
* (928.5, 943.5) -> 374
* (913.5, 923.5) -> 350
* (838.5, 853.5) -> 192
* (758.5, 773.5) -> 315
